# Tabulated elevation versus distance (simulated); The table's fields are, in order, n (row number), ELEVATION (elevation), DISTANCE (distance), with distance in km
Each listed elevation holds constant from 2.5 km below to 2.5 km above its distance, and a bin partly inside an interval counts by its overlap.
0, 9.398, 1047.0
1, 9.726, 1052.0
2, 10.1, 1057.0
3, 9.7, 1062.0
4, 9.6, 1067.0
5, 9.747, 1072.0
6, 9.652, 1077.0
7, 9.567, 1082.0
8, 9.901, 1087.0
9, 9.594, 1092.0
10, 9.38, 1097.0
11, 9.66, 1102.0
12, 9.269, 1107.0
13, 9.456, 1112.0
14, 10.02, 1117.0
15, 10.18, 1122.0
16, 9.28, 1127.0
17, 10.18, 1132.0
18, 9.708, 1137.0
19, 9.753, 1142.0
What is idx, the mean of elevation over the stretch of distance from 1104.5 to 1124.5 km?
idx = 9.73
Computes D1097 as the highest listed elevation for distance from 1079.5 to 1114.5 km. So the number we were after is 9.901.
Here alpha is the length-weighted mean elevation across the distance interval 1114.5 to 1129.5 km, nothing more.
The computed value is 9.83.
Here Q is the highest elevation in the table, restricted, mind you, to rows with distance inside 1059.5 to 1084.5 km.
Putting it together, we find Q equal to 9.747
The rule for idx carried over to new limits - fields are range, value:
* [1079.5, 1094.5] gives 9.69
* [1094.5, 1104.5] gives 9.52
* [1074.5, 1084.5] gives 9.61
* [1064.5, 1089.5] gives 9.69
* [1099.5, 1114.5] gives 9.46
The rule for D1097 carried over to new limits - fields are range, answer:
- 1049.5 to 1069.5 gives 10.1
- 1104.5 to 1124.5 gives 10.18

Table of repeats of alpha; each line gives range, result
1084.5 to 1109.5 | 9.56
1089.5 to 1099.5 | 9.49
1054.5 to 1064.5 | 9.9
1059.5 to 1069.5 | 9.65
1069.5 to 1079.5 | 9.7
